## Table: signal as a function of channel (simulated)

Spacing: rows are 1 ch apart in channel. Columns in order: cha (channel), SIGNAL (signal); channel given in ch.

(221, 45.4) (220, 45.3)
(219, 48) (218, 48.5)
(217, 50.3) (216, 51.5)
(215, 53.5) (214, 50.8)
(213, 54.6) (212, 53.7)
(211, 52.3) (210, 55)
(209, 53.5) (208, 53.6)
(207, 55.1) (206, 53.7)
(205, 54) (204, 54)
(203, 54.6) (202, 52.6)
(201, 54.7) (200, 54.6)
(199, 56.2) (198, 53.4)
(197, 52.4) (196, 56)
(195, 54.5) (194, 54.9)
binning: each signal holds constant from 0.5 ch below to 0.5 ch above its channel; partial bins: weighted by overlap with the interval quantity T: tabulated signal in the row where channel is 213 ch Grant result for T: 54.6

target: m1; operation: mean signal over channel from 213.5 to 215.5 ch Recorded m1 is 52.1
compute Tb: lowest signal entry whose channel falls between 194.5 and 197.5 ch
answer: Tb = 52.4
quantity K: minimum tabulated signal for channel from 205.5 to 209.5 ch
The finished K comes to 53.5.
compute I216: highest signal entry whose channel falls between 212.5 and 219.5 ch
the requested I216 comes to 54.6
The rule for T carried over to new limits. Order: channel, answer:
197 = 52.4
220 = 45.3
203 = 54.6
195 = 54.5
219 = 48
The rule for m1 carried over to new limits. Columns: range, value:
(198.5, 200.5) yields 55.4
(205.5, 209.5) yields 54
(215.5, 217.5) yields 50.9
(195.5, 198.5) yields 53.9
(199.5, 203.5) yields 54.1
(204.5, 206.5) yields 53.9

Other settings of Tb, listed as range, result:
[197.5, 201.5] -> 53.4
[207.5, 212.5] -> 52.3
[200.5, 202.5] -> 52.6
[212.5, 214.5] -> 50.8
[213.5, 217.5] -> 50.3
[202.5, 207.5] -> 53.7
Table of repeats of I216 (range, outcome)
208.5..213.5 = 55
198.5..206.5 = 56.2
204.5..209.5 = 55.1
